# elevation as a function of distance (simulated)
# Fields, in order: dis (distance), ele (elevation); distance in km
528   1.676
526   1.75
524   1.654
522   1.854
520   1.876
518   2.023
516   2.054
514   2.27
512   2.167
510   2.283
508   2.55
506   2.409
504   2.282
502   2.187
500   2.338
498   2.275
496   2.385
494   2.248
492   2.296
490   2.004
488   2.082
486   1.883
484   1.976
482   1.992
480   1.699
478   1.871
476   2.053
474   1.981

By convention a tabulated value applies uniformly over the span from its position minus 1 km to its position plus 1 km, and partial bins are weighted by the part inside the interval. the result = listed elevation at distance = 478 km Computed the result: 1.871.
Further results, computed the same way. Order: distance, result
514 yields 2.27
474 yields 1.981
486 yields 1.883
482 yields 1.992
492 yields 2.296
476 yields 2.053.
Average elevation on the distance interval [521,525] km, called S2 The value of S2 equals 1.75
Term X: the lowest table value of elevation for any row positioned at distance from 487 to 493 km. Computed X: 2.004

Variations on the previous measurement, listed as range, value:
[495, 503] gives 2.187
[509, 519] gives 2.023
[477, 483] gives 1.699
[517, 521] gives 1.876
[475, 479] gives 1.871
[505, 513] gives 2.167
